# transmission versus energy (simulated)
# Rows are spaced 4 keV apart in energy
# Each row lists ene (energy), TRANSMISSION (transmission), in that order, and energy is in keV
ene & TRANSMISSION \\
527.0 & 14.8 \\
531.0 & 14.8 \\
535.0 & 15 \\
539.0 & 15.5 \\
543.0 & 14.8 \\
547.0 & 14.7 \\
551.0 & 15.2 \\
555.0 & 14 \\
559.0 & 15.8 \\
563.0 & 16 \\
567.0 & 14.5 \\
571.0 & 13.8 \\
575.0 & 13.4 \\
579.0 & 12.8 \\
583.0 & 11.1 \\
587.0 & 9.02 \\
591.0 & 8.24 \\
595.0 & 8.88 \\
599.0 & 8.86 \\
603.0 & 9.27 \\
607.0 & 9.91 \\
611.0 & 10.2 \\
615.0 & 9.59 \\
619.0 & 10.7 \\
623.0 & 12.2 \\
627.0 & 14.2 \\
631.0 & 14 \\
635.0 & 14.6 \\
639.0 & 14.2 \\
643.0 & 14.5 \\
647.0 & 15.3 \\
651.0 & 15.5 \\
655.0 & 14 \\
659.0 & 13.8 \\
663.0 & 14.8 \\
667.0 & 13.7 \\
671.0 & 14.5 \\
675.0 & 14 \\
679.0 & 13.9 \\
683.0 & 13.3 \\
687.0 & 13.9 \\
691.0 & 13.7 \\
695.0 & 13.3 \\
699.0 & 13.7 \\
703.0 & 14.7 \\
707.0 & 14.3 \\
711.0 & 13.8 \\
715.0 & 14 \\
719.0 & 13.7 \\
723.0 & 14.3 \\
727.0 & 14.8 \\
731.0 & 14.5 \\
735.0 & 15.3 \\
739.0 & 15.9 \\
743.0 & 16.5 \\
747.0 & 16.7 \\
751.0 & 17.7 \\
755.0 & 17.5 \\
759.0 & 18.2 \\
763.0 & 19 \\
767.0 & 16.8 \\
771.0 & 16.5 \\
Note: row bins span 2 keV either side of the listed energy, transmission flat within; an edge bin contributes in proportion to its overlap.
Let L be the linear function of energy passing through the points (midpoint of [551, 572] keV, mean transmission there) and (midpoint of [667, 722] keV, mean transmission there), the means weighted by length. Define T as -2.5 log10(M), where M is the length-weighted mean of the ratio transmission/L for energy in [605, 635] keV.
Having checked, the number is 0.23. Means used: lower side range 14.9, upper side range 13.9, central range 11.7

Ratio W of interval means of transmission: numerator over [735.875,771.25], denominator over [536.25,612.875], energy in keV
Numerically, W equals 1.4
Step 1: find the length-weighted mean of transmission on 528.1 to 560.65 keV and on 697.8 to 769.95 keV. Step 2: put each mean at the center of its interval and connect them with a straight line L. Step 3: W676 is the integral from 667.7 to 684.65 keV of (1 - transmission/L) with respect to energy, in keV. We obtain 1.7 keV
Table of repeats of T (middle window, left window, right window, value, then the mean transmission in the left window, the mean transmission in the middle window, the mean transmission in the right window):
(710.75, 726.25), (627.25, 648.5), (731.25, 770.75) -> 0.157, 14.5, 14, 16.9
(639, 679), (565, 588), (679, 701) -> -0.085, 12.6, 14.4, 13.6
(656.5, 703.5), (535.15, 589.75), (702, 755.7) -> 0.068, 13.9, 13.9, 15.2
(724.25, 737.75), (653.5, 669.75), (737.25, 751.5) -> 0.092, 14.1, 14.9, 16.6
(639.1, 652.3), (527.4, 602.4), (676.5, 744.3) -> -0.089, 13.1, 14.9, 14.3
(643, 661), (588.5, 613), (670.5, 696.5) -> -0.214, 9.22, 14.6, 13.8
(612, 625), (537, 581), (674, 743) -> 0.318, 14.6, 10.8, 14.3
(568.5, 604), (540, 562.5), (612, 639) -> 0.286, 15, 10.7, 12.6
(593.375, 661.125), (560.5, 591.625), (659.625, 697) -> 0.078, 12.6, 12.4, 13.9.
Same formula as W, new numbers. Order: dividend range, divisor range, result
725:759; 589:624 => 1.68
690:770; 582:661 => 1.30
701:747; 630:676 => 1.03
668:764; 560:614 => 1.33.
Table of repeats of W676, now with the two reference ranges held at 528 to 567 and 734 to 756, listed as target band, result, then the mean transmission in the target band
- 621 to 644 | 2.64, 13.9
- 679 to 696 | 2.69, 13.6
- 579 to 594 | 5.37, 9.86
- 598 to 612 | 5.37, 9.56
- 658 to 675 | 1.91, 14.2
